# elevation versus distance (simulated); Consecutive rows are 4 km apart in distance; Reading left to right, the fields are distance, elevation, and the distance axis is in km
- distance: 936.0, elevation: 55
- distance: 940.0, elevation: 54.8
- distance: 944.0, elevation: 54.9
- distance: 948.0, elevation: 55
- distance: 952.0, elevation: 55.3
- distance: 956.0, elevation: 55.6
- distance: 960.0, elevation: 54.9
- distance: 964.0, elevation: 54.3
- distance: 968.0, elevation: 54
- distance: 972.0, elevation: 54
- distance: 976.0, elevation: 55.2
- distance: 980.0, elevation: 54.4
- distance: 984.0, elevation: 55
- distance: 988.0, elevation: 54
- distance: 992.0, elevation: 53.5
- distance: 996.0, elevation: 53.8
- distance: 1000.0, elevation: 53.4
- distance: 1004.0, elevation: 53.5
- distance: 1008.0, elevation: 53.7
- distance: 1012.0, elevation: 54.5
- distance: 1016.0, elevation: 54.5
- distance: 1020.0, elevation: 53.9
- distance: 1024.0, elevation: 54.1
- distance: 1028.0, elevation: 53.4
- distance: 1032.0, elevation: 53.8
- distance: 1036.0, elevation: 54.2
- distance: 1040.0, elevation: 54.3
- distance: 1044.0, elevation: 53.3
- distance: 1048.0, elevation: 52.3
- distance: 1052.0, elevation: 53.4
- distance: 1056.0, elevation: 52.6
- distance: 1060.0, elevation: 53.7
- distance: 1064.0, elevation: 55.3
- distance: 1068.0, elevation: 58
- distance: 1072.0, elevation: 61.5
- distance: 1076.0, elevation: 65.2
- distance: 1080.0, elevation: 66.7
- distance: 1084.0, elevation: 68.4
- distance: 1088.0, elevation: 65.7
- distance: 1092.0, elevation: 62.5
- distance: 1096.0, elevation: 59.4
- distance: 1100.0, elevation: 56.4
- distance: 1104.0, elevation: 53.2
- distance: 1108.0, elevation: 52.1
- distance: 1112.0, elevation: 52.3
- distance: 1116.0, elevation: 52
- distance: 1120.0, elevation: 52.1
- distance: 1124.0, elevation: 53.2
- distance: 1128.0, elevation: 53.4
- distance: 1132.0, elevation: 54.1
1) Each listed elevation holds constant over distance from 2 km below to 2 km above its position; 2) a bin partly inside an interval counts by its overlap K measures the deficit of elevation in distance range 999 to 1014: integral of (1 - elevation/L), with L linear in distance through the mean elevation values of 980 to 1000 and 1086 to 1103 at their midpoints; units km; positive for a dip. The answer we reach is 0.3 km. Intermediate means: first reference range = 54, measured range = 53.8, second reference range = 60.5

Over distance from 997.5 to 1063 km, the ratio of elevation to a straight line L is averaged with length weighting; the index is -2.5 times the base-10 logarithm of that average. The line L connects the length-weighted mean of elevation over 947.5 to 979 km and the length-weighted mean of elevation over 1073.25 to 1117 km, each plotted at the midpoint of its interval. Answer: 0.07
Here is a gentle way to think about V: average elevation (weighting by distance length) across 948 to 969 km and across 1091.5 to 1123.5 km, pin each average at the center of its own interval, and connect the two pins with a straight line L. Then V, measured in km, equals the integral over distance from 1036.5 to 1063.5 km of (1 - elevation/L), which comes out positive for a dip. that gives 0.62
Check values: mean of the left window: 54.9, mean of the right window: 54.6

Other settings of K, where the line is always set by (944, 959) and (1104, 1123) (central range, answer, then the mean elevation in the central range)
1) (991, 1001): 0.2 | 53.6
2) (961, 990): 0.2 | 54.4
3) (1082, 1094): -2.9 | 65.5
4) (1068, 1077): -1.5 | 62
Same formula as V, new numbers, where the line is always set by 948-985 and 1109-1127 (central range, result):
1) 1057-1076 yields -1.6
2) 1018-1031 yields 0.0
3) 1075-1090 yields -3.9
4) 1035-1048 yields 0.0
